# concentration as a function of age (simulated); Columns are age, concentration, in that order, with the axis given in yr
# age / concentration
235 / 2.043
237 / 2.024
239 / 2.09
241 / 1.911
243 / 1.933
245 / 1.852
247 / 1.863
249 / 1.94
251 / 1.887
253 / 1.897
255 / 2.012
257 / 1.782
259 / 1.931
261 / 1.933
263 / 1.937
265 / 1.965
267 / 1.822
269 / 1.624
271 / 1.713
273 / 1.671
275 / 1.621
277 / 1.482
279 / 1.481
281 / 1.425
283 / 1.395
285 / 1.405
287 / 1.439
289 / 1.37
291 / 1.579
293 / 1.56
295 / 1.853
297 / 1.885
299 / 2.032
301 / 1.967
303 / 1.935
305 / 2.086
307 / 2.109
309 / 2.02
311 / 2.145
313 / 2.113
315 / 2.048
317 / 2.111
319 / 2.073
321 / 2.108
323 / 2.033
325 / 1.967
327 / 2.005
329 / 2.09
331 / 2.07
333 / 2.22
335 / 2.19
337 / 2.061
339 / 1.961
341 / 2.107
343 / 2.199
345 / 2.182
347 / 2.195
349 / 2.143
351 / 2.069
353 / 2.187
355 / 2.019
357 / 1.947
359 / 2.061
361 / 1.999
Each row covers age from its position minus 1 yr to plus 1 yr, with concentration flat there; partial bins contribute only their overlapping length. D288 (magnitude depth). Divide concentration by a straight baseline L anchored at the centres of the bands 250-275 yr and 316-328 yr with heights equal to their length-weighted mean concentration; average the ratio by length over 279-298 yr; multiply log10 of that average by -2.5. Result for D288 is 0.24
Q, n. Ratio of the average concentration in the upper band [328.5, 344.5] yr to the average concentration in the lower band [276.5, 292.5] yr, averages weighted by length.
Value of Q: 1.5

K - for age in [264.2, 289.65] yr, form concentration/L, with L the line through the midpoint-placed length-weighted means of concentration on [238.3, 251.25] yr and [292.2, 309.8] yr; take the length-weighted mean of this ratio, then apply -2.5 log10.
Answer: 0.23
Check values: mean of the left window 1.92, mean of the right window 1.94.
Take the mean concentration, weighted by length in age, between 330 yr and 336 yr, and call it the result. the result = 2.16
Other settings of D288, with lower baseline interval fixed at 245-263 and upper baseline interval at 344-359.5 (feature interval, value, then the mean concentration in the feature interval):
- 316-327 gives -0.01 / 2.05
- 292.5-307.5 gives 0.03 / 1.93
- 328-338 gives -0.03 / 2.13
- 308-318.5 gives -0.03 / 2.09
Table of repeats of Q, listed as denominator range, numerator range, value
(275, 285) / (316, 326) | 1.41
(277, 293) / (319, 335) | 1.43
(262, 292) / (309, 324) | 1.31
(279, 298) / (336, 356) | 1.37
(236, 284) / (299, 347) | 1.16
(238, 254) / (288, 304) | 0.92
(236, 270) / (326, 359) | 1.10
